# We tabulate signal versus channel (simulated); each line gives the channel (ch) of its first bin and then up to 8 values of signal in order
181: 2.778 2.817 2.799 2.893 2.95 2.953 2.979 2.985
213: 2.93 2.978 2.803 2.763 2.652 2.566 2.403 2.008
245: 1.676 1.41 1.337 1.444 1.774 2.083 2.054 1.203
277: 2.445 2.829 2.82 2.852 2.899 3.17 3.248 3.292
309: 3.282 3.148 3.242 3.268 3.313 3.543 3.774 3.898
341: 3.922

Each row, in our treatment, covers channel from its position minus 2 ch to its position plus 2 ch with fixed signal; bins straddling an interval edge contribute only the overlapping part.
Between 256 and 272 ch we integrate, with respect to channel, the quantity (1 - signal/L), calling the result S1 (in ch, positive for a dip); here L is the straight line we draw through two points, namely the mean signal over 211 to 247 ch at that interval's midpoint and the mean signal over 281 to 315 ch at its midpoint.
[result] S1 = 5.6 ch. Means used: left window 2.53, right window 3.07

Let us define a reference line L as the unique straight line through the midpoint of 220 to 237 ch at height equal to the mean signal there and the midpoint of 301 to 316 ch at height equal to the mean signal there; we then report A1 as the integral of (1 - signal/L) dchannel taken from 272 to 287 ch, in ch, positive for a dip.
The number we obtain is 3.1 ch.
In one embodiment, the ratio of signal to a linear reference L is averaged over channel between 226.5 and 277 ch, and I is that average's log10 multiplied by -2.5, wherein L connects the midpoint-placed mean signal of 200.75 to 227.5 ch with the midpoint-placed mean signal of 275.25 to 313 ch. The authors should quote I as 0.47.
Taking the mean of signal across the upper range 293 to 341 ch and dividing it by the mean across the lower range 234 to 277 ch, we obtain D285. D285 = 1.89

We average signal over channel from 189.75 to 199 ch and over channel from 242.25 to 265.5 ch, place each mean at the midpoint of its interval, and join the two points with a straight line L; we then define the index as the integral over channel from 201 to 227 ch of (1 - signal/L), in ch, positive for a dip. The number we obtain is -4.6 ch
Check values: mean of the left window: 2.9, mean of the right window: 1.6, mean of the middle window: 2.91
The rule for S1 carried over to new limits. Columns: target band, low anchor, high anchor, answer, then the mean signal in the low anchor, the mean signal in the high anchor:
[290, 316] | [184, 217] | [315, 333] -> 1.15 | 2.92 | 3.39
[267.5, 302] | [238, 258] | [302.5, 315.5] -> 0.27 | 1.62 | 3.24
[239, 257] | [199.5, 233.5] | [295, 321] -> 8.41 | 2.86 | 3.23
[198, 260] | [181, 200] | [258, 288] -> 4.23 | 2.86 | 2.17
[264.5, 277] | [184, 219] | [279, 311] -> 4.83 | 2.92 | 3.05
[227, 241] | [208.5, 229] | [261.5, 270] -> 0.68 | 2.86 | 2.02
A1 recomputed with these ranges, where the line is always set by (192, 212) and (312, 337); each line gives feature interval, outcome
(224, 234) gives 1.3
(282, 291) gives 1.2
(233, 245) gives 3.6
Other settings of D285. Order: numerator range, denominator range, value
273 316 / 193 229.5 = 1.01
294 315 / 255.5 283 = 1.62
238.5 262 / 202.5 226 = 0.56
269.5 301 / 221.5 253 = 1.20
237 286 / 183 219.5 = 0.66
